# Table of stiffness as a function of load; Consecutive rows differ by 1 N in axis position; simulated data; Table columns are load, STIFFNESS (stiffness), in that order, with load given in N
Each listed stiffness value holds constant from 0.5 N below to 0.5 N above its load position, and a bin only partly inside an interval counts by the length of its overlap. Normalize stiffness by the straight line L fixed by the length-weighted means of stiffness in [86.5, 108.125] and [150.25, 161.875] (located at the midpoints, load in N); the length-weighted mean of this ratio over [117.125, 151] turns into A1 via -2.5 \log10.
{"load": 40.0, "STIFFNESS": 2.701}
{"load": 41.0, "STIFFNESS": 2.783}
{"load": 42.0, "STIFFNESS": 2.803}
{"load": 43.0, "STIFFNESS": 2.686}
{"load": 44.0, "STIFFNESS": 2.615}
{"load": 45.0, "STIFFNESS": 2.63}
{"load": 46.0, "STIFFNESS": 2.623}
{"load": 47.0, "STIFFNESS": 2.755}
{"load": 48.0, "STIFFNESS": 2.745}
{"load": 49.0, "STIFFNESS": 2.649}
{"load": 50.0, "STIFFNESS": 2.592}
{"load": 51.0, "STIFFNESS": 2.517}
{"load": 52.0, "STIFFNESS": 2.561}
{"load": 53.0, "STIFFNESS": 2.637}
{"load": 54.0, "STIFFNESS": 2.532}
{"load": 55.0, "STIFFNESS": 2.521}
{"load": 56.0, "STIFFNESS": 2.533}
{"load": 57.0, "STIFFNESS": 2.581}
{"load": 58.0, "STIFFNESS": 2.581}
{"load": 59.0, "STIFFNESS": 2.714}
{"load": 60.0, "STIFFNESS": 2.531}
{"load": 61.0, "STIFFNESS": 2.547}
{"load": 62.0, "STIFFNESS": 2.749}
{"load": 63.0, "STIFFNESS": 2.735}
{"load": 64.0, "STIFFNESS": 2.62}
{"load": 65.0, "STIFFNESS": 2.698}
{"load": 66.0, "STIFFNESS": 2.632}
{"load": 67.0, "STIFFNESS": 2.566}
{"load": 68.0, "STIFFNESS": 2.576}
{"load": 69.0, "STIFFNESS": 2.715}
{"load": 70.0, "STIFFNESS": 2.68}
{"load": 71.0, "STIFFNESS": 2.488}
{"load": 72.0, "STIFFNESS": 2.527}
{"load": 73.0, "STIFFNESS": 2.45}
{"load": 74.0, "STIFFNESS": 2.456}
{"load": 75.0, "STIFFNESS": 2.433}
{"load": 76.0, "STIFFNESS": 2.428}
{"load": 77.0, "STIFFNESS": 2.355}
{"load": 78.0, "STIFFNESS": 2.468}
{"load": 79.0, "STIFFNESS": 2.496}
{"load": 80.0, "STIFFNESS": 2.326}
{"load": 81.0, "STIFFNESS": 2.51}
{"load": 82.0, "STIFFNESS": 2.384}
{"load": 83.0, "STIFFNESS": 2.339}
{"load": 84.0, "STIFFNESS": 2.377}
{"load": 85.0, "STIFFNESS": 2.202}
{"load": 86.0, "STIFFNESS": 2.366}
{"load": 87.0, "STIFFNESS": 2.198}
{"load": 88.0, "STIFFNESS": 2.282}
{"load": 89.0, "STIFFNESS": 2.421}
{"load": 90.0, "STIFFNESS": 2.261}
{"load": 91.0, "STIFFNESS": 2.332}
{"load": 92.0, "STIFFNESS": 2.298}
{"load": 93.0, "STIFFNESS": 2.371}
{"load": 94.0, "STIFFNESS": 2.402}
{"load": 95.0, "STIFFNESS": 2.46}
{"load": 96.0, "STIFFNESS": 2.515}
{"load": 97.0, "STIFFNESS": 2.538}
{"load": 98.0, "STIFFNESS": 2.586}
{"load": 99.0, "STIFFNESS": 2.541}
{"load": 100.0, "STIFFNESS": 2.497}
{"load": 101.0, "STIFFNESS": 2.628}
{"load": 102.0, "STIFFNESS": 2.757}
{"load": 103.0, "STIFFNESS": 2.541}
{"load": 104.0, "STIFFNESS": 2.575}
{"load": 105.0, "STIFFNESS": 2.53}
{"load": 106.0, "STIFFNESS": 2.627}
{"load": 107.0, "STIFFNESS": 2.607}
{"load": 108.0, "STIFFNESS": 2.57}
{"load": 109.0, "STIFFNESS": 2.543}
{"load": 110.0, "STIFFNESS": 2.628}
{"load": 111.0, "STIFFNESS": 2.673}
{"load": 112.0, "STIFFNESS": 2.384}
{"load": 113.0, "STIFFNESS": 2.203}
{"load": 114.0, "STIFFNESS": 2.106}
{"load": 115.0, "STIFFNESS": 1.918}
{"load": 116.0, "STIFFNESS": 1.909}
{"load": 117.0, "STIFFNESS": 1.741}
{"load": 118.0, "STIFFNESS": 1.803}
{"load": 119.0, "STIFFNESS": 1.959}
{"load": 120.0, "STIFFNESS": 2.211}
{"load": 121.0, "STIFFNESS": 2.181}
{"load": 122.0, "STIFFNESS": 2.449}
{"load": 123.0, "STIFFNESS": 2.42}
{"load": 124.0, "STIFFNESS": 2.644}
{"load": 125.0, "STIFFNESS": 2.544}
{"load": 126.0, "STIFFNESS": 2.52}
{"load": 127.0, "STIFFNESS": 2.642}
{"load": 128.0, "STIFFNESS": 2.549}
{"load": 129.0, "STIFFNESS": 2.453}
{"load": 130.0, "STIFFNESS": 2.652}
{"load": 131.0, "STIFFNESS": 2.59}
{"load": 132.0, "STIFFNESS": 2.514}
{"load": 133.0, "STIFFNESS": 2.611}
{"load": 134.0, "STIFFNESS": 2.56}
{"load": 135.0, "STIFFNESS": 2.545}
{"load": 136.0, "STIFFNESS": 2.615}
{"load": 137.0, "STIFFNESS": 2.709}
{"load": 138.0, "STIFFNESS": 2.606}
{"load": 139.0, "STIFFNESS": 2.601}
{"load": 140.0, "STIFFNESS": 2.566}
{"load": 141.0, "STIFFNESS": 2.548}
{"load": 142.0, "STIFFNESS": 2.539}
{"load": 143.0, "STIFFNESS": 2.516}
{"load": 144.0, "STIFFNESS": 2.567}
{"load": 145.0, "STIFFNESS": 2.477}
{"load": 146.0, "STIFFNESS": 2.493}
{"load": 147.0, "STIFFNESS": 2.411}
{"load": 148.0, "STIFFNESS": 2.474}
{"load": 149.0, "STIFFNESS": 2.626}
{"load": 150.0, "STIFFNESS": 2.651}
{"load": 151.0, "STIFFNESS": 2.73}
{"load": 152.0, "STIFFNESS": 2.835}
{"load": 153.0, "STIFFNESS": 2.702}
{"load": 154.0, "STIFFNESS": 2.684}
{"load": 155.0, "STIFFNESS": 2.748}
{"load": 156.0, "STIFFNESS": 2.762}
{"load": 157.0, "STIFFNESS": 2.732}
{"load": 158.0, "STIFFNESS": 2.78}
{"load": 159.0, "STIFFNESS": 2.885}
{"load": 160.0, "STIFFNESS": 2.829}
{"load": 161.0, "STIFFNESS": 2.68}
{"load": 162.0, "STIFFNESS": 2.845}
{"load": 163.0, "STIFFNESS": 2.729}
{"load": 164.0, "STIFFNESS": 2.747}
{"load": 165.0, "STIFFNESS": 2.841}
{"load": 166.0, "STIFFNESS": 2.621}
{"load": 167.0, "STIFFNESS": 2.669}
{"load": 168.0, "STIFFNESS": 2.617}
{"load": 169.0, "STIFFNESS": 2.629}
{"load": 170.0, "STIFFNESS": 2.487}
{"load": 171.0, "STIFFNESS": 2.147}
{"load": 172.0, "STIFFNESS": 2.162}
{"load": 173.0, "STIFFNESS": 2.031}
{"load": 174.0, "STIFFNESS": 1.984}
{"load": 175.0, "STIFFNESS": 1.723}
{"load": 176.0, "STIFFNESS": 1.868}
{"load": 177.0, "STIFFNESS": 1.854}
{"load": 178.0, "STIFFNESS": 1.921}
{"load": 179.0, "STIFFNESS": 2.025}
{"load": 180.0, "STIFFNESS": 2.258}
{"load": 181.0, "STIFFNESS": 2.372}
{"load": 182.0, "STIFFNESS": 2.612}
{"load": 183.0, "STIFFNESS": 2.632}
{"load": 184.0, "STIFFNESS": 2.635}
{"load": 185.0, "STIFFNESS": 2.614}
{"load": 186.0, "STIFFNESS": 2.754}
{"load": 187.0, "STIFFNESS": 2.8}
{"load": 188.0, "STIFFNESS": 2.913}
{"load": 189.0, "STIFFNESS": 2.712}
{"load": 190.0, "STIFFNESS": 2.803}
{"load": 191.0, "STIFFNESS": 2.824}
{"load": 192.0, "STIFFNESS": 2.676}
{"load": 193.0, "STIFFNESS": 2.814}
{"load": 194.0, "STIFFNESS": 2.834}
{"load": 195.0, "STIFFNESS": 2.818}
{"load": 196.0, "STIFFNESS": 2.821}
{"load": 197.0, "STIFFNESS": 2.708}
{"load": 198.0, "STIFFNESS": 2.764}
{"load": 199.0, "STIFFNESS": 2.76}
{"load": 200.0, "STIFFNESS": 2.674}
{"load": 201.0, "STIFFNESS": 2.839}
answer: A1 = 0.071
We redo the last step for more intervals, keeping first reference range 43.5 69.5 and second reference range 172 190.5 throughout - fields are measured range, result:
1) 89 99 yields 0.05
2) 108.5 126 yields 0.11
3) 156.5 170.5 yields -0.14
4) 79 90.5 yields 0.10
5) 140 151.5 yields -0.05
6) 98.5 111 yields -0.03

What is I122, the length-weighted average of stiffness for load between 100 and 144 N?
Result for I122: 2.45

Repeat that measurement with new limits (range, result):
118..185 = 2.5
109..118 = 2.19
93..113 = 2.54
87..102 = 2.44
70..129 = 2.4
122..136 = 2.56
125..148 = 2.56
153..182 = 2.46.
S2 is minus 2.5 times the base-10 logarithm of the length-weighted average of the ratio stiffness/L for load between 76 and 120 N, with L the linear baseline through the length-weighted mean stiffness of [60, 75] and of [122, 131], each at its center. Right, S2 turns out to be 0.09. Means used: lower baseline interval 2.59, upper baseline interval 2.55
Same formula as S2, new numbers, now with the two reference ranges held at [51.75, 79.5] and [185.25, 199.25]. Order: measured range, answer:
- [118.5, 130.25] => 0.10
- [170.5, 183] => 0.29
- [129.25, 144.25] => 0.04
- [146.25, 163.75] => 0.00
